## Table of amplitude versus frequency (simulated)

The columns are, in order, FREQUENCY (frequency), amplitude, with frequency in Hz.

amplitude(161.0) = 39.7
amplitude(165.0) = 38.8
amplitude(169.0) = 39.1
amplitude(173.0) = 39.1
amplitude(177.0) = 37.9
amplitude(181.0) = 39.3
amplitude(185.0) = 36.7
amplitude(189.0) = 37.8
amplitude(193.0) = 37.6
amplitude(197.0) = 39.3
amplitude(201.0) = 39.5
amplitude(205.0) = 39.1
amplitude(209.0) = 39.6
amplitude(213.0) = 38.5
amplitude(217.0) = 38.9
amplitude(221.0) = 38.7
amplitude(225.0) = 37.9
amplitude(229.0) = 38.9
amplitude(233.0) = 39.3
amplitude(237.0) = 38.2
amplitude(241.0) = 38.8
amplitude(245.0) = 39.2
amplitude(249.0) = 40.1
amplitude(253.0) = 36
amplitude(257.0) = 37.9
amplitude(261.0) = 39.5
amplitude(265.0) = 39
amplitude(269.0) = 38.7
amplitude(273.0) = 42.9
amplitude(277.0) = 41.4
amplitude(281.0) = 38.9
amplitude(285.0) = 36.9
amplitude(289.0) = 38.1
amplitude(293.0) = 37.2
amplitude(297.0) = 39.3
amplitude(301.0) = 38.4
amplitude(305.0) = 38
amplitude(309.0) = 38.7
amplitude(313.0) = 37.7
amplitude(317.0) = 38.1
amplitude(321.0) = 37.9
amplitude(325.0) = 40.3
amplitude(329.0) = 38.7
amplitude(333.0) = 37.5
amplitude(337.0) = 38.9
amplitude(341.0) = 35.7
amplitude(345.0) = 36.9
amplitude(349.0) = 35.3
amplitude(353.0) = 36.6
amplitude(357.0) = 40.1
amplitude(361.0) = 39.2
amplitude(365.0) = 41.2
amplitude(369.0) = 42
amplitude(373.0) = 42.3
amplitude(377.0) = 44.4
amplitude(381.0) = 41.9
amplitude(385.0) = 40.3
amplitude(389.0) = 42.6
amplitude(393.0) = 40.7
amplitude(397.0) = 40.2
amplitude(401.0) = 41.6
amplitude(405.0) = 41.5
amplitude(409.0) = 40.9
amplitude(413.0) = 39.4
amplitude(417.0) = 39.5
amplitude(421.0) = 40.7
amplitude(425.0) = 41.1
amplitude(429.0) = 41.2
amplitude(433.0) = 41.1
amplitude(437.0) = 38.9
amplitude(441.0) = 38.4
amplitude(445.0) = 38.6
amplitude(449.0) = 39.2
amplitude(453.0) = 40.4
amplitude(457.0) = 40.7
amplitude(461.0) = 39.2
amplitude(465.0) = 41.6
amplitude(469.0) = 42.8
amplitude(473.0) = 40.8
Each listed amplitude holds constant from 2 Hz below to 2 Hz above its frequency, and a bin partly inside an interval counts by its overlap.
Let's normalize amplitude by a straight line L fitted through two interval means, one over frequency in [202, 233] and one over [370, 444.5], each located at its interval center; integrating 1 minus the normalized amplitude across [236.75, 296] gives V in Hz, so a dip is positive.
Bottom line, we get 0.8 Hz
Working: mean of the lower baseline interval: 38.9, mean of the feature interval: 38.9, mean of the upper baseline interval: 40.9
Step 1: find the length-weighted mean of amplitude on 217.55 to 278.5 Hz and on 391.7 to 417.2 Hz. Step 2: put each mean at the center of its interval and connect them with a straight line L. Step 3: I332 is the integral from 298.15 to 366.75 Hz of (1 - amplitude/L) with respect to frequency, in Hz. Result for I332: 2.9 Hz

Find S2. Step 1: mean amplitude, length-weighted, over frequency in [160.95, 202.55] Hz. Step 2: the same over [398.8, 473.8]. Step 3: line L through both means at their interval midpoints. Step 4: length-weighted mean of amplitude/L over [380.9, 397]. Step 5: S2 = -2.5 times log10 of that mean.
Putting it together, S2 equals -0.030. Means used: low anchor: 38.6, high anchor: 40.4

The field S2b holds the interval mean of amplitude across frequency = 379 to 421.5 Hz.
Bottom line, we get 40.9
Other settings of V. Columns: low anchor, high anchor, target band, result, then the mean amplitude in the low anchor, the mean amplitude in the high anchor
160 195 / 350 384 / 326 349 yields 1.7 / 38.4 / 40.8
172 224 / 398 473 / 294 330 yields 0.8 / 38.6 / 40.4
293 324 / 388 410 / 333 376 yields 1.0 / 38.3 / 41.2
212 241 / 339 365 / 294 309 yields -0.2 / 38.6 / 37.6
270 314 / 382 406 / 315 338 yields 0.6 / 38.9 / 41.2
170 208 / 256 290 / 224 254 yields 0.3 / 38.5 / 39.3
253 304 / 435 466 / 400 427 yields -0.8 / 38.9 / 39.6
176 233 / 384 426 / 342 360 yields 1.3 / 38.6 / 40.8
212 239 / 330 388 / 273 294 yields 0.0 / 38.6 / 39.5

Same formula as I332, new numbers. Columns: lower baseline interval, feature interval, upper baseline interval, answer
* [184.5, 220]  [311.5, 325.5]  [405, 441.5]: 0.4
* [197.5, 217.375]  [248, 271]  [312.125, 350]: 0.1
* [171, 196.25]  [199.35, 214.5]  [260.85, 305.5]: -0.3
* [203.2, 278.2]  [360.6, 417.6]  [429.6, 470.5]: -2.1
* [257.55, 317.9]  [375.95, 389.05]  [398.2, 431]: -0.6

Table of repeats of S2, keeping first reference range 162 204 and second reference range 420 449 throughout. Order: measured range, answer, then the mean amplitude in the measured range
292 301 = 0.02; 38.4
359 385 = -0.06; 41.7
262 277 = -0.04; 40.3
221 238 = 0.01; 38.6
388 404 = -0.04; 41.2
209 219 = 0.00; 38.9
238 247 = 0.00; 38.9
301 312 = 0.03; 38.3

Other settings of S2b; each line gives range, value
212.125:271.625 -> 38.7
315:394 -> 39.5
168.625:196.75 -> 38.2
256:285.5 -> 39.6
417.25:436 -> 40.8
